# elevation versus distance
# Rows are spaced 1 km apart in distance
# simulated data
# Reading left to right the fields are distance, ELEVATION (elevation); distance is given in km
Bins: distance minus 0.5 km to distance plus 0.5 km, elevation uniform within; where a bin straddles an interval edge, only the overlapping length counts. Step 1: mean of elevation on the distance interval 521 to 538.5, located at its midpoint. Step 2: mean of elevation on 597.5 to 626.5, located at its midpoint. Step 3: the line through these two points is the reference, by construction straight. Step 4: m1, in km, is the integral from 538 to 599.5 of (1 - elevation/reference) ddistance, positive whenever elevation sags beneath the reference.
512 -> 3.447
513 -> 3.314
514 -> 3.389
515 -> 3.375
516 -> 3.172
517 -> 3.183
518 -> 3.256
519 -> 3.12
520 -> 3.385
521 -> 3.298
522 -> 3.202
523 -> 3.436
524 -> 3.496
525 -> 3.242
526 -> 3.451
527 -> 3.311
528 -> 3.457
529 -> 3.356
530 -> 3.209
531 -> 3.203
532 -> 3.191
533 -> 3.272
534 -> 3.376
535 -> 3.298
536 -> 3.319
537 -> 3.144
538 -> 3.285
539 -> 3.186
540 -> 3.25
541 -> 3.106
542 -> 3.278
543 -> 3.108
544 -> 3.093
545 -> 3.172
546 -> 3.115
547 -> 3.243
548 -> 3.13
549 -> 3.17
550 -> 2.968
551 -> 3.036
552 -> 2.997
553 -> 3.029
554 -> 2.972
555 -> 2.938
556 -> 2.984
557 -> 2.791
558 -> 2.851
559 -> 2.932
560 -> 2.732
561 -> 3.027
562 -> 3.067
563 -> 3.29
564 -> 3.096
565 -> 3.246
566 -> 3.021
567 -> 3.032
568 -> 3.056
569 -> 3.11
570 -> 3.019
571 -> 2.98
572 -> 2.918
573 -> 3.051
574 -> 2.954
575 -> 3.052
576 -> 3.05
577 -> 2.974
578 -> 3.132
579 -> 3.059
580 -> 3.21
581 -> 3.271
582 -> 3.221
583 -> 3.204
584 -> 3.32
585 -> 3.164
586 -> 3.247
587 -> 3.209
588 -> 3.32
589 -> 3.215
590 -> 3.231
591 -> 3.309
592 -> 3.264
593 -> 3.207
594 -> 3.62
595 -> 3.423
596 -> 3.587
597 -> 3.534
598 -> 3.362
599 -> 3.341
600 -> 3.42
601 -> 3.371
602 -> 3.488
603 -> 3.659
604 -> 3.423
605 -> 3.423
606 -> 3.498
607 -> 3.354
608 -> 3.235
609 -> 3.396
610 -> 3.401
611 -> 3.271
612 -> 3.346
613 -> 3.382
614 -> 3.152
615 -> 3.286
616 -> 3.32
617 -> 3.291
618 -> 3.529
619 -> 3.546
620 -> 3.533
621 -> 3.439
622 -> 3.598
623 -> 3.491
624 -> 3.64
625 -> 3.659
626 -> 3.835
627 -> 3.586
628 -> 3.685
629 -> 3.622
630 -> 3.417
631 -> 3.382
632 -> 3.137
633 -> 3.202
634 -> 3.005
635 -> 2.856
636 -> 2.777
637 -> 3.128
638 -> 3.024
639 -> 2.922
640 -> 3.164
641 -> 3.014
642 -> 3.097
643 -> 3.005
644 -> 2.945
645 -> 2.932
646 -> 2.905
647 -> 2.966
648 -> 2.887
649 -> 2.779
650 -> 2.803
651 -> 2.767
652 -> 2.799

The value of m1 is 4.2 km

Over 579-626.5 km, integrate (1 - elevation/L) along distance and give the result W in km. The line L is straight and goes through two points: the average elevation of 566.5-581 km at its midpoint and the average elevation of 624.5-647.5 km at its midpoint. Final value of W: -4.1 km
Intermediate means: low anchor 3.05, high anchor 3.19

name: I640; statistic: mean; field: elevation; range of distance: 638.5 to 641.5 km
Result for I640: 3.03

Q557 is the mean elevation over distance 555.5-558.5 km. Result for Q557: 2.88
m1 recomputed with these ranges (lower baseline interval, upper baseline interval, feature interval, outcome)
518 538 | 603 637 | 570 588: 1.2 km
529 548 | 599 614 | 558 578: 1.6 km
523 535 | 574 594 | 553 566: 1.0 km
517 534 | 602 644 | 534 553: 0.8 km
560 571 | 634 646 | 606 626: -2.7 km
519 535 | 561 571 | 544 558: 0.6 km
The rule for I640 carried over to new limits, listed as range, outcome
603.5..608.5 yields 3.39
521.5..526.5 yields 3.37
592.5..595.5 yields 3.42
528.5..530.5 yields 3.28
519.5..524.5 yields 3.36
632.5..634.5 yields 3.1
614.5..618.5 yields 3.36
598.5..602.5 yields 3.41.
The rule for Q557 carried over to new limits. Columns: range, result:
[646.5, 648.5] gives 2.93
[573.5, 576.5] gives 3.02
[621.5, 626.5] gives 3.64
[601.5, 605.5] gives 3.5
